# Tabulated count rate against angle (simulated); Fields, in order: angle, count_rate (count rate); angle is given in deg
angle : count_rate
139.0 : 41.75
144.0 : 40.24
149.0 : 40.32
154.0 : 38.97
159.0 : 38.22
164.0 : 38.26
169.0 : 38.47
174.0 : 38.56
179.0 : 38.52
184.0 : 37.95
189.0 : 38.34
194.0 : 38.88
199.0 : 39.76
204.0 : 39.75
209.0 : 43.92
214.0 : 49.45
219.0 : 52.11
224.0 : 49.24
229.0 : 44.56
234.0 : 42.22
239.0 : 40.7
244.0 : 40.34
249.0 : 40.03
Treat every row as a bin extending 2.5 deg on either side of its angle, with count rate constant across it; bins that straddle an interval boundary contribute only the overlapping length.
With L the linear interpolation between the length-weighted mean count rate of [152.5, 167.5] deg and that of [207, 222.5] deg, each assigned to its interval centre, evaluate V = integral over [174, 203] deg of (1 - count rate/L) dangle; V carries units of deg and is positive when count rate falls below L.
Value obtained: 3.3 deg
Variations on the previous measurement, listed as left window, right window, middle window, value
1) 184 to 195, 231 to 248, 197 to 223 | -3.80 deg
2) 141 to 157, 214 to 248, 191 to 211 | 1.24 deg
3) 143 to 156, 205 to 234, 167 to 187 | 1.99 deg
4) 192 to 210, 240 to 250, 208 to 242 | -4.83 deg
